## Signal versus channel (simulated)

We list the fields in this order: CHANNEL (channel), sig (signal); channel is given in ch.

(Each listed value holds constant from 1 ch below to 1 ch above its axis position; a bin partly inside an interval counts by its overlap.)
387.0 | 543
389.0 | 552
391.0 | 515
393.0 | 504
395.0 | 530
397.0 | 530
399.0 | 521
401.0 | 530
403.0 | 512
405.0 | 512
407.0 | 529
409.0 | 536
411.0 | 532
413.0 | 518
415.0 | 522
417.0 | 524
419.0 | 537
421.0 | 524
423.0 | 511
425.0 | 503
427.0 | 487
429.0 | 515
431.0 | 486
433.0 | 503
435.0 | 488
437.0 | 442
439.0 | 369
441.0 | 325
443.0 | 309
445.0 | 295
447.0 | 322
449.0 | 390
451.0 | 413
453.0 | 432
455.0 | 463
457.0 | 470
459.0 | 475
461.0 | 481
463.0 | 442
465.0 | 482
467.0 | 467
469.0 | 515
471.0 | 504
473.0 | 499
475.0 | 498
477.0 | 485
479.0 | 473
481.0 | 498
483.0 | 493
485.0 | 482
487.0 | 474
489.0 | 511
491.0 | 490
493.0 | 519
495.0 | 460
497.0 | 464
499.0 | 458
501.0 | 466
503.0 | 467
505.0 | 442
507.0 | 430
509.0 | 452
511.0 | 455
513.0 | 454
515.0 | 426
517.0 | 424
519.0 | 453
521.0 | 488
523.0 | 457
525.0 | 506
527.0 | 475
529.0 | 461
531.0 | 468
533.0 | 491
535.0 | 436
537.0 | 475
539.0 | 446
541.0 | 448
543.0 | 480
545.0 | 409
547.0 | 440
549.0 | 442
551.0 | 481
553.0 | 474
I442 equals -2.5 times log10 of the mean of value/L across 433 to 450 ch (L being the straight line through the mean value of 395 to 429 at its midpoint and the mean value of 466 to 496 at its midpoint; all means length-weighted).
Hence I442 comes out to 0.329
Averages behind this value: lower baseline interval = 521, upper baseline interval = 491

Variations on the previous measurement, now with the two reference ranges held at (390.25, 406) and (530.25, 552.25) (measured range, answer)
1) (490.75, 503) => 0.00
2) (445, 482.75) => 0.07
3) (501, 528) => 0.03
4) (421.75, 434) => 0.01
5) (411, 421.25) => -0.03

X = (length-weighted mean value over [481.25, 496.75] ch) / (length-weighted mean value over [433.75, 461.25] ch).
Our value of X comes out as 1.21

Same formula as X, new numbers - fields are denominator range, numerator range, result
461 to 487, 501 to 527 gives 0.94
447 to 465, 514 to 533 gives 1.05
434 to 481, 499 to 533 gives 1.05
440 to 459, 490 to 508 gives 1.21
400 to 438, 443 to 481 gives 0.88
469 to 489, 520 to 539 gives 0.96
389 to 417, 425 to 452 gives 0.79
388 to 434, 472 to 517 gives 0.91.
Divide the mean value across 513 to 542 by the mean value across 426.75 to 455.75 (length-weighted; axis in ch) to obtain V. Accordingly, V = 1.11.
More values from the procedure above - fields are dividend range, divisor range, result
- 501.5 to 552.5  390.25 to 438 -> 0.89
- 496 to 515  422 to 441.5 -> 0.97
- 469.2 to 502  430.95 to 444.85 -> 1.20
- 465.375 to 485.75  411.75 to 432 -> 0.96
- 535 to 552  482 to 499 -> 0.93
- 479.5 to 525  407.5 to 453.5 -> 1.02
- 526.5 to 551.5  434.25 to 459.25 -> 1.15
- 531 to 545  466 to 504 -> 0.95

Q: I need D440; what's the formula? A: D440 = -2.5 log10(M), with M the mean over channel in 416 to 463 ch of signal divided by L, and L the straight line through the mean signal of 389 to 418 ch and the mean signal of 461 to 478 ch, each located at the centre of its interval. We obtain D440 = 0.13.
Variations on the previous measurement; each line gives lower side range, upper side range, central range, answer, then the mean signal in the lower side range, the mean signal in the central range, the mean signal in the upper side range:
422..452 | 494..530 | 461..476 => -0.11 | 424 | 486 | 458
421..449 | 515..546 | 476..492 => -0.10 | 429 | 488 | 460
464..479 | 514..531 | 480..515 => 0.01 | 492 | 470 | 462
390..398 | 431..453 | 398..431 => -0.12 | 520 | 519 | 392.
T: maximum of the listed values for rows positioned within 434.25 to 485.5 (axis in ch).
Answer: 515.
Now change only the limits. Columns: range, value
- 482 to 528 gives 519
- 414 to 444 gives 537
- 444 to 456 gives 463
